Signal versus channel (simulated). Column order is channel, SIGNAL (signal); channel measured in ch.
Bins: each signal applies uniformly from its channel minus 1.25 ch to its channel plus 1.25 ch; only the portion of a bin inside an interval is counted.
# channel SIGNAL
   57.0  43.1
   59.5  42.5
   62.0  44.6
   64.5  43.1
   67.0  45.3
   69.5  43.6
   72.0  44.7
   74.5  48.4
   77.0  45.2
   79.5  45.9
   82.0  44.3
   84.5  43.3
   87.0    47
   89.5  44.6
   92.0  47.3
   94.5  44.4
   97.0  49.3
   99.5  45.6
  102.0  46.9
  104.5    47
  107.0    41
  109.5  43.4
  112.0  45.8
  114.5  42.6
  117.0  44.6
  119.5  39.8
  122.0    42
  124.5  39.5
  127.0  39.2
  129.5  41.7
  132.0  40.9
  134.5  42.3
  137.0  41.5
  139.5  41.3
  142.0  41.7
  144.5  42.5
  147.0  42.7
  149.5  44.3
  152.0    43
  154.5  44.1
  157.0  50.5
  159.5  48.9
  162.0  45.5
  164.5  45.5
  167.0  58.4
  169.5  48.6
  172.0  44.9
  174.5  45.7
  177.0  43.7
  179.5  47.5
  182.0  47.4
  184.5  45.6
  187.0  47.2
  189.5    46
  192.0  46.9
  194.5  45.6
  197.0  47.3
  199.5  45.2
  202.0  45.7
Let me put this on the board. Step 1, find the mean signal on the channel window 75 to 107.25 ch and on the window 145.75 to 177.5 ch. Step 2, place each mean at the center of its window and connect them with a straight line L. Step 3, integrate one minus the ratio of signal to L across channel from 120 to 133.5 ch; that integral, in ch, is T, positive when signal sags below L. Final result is 1.6 ch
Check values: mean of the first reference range 45.7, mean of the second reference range 46.7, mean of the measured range 40.6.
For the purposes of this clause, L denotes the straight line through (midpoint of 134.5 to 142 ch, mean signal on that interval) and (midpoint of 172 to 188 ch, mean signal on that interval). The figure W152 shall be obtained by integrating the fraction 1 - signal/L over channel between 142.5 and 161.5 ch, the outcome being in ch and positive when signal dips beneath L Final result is -0.8 ch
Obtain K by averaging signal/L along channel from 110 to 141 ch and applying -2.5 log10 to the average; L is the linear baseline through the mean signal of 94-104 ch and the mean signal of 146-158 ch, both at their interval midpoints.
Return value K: 0.10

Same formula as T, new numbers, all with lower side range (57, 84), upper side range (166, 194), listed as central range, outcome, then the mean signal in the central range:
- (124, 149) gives 2.6 ch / 41.5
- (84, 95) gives -0.1 ch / 45.5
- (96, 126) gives 1.1 ch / 43.9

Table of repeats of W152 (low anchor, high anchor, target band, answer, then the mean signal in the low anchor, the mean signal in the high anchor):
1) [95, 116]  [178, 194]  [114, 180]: 2.57 ch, 45.2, 46.7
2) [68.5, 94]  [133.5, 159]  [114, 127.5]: 0.90 ch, 45.4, 43.6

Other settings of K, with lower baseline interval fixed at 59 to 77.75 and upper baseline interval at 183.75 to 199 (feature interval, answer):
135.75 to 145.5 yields 0.099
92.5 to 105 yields -0.036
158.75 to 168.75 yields -0.080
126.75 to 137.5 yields 0.108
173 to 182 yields 0.008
